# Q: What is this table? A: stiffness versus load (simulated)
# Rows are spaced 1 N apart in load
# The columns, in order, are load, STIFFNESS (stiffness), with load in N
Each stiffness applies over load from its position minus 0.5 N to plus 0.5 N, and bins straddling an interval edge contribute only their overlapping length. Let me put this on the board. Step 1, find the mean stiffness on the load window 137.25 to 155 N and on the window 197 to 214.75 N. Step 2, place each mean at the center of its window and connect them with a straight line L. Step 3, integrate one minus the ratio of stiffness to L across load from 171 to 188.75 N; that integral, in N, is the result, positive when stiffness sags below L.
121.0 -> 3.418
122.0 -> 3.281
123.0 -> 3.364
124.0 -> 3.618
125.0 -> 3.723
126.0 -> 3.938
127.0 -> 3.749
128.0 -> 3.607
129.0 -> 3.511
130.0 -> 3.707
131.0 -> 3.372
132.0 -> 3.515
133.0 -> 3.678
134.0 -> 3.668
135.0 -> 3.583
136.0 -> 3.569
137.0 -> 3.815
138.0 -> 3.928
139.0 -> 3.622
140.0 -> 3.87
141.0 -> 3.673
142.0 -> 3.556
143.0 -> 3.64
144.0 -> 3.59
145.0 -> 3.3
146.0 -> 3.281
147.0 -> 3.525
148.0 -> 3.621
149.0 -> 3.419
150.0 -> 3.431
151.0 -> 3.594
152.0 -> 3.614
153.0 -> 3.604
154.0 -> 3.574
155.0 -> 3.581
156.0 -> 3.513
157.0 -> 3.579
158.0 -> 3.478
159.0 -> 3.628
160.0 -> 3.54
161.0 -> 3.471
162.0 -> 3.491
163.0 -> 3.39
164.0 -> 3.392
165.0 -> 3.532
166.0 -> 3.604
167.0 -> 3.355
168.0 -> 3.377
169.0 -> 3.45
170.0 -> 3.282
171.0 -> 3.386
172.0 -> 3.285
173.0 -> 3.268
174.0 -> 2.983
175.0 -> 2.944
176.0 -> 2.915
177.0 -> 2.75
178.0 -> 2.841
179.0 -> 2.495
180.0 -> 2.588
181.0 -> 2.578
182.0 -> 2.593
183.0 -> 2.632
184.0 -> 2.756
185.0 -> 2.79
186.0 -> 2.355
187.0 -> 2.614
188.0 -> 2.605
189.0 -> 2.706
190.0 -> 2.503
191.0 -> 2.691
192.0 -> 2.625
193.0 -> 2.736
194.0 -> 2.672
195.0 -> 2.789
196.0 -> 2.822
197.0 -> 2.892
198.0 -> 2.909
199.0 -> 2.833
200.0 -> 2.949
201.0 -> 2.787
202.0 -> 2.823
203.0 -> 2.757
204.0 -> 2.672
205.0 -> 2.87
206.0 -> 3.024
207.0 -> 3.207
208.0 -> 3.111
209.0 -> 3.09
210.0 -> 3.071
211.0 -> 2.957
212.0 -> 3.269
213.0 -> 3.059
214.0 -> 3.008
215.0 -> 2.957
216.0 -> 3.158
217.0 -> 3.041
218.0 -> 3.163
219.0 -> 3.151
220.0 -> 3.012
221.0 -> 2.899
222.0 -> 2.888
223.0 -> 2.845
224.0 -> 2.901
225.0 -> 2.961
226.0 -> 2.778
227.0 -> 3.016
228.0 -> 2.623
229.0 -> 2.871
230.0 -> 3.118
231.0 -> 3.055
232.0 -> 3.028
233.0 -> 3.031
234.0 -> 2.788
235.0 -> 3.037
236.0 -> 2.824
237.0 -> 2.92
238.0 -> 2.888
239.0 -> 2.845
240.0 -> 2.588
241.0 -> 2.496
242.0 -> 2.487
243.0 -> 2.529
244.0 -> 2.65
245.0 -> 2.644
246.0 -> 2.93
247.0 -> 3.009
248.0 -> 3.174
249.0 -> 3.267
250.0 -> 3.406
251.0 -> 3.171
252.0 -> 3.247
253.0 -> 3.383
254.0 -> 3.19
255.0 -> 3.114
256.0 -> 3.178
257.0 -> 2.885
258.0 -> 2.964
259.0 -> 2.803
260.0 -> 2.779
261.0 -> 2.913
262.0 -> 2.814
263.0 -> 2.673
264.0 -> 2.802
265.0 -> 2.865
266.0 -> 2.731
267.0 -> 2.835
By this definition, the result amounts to 2.5 N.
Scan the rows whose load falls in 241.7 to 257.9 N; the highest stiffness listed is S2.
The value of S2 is 3.406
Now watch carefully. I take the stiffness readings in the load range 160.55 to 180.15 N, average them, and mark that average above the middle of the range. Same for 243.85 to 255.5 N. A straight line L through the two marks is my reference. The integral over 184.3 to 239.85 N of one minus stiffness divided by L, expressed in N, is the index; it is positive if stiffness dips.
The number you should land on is 4.7 N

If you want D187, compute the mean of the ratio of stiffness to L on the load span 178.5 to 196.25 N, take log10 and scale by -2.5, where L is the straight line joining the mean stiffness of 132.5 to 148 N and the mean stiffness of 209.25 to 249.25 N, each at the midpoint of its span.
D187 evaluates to 0.23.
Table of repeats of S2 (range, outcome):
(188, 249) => 3.269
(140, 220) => 3.87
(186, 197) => 2.892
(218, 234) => 3.163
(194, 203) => 2.949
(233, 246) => 3.037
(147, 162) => 3.628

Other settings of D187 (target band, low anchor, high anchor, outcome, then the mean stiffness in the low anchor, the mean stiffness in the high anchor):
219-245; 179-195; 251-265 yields 0.00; 2.63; 2.98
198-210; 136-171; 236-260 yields 0.10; 3.54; 2.94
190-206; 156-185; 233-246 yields 0.08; 3.16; 2.74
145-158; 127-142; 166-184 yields -0.05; 3.65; 2.99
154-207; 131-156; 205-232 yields 0.10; 3.59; 3.01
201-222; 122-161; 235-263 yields 0.05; 3.59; 2.93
